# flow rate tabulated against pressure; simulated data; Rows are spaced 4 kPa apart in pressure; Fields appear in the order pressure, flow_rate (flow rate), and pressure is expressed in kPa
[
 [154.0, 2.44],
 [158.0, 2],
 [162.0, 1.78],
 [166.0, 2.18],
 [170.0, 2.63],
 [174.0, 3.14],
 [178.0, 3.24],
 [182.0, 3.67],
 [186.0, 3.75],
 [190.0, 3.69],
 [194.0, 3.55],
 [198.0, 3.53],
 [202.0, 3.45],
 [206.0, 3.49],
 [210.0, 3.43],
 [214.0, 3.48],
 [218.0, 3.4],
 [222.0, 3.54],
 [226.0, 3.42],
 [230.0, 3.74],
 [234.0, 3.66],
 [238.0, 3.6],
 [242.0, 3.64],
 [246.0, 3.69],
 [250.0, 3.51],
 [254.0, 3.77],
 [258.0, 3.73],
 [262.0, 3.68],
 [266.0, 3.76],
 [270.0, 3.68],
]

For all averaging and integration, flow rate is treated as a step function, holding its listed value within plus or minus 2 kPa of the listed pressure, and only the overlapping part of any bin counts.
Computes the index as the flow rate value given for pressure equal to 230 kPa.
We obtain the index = 3.74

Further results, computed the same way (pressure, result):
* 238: 3.6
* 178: 3.24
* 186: 3.75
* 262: 3.68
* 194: 3.55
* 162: 1.78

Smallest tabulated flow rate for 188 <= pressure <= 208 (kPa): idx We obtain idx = 3.45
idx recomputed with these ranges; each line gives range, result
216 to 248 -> 3.4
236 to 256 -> 3.51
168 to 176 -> 2.63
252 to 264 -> 3.68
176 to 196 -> 3.24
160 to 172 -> 1.78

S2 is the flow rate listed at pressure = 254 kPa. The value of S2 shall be 3.77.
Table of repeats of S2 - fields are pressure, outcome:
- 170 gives 2.63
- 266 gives 3.76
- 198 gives 3.53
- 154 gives 2.44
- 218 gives 3.4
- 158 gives 2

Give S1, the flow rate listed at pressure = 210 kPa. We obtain 3.43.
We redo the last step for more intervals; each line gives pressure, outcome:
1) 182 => 3.67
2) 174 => 3.14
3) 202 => 3.45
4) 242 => 3.64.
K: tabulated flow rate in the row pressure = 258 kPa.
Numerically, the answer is 3.73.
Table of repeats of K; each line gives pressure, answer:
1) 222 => 3.54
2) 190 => 3.69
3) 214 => 3.48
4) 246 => 3.69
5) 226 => 3.42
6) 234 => 3.66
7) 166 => 2.18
